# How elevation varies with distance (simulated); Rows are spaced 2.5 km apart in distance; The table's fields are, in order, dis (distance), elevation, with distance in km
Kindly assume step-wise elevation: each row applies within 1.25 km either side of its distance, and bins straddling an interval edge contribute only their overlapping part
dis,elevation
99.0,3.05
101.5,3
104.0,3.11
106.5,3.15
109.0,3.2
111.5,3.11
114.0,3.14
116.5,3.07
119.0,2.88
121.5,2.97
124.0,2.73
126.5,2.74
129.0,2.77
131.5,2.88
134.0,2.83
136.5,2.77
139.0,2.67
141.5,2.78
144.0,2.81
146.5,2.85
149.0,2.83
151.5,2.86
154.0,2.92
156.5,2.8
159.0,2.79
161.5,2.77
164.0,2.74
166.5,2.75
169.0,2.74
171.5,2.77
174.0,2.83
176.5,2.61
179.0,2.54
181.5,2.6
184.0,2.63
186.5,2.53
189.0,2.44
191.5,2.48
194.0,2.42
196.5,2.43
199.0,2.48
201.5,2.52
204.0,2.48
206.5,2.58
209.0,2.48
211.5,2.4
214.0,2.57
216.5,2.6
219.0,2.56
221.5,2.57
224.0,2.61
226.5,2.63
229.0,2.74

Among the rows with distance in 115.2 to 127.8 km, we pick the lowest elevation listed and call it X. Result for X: 2.73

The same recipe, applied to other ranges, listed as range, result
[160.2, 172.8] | 2.74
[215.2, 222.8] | 2.56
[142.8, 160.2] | 2.79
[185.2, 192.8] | 2.44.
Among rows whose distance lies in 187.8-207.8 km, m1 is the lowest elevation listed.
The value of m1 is 2.42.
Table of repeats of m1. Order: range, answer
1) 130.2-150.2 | 2.67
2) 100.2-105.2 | 3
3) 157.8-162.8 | 2.77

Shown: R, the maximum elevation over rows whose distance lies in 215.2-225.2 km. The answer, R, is 2.61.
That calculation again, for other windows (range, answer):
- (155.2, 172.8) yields 2.8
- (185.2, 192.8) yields 2.53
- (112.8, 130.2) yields 3.14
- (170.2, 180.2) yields 2.83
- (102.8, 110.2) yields 3.2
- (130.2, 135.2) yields 2.88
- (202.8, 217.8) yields 2.6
